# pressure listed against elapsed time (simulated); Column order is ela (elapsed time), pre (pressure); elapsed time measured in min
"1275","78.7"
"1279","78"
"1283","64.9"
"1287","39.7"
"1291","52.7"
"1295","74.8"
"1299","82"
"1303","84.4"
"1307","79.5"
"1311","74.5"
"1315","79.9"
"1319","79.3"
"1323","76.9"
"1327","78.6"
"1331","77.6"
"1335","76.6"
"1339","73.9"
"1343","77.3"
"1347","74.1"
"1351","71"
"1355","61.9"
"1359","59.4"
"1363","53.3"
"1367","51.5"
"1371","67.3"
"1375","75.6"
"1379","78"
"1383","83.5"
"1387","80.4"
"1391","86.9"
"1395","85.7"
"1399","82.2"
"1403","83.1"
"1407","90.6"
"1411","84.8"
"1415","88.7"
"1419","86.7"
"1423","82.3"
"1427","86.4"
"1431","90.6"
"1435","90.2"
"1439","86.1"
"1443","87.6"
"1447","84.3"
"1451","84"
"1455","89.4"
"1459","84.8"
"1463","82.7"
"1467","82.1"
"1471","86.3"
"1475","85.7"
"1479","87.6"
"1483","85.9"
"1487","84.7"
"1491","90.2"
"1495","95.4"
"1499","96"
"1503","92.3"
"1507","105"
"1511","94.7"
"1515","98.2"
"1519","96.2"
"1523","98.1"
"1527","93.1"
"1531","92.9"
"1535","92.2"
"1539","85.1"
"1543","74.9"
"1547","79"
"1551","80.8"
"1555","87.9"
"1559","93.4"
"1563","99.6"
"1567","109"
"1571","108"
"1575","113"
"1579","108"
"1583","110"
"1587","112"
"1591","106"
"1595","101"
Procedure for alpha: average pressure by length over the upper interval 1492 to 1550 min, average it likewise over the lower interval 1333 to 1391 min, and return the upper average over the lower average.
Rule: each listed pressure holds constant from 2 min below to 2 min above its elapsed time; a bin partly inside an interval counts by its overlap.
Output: 1.3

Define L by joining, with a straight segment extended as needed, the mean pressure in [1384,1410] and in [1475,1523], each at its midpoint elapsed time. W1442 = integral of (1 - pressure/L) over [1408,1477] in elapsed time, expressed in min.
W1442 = 1.8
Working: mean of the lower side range 84.8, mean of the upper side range 93.2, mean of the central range 86.1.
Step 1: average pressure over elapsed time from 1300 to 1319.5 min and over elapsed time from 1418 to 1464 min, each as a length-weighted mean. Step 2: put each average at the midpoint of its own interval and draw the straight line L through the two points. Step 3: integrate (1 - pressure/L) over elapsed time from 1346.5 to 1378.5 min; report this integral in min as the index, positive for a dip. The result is 7.0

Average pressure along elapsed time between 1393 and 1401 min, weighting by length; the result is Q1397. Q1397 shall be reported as 84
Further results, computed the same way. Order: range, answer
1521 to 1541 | 92.3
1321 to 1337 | 77.4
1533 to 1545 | 84.1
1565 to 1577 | 110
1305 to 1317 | 78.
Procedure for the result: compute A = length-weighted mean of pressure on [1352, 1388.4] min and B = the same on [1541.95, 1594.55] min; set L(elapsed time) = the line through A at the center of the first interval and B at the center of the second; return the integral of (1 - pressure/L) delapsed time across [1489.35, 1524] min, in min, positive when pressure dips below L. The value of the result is -2.7 min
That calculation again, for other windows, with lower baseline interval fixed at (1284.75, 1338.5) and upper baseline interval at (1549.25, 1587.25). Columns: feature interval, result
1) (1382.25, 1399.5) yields -0.3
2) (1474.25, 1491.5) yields 1.1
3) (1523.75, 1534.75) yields 0.5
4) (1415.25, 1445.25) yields -0.2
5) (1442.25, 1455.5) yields 0.4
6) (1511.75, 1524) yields -0.1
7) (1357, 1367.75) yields 3.3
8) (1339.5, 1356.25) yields 1.2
